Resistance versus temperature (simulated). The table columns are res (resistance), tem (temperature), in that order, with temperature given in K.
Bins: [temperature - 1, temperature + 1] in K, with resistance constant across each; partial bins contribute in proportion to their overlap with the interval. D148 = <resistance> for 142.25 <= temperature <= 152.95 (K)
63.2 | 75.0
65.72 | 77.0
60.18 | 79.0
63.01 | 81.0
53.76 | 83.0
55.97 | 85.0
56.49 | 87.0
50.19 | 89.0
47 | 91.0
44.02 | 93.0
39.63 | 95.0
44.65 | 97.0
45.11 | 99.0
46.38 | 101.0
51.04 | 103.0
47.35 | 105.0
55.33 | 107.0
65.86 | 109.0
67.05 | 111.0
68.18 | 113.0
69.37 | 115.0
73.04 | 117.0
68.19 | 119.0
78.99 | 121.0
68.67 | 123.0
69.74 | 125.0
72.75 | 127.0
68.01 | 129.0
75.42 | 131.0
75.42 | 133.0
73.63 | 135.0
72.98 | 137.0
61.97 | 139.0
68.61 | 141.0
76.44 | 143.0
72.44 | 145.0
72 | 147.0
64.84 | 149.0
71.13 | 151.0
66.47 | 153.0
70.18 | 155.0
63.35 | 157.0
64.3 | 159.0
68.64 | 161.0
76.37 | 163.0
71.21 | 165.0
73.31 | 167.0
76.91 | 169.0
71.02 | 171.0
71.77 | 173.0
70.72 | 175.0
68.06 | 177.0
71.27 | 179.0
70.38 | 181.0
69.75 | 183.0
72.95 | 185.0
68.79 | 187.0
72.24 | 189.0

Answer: 70.8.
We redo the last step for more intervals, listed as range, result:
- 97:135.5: 64.6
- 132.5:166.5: 70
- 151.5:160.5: 66.5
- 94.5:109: 48.6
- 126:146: 71.8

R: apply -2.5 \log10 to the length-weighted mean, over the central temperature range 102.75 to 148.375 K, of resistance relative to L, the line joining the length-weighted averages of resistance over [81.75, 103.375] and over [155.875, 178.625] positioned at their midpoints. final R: -0.18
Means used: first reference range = 48.7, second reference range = 70.5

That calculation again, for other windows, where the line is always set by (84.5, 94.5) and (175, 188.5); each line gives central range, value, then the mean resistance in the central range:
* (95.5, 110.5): 0.04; 51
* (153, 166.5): -0.06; 69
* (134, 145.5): -0.16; 70.9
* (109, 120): -0.24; 68.9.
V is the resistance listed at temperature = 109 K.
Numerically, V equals 65.86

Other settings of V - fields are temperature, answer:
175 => 70.72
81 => 63.01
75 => 63.2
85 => 55.97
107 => 55.33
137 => 72.98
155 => 70.18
